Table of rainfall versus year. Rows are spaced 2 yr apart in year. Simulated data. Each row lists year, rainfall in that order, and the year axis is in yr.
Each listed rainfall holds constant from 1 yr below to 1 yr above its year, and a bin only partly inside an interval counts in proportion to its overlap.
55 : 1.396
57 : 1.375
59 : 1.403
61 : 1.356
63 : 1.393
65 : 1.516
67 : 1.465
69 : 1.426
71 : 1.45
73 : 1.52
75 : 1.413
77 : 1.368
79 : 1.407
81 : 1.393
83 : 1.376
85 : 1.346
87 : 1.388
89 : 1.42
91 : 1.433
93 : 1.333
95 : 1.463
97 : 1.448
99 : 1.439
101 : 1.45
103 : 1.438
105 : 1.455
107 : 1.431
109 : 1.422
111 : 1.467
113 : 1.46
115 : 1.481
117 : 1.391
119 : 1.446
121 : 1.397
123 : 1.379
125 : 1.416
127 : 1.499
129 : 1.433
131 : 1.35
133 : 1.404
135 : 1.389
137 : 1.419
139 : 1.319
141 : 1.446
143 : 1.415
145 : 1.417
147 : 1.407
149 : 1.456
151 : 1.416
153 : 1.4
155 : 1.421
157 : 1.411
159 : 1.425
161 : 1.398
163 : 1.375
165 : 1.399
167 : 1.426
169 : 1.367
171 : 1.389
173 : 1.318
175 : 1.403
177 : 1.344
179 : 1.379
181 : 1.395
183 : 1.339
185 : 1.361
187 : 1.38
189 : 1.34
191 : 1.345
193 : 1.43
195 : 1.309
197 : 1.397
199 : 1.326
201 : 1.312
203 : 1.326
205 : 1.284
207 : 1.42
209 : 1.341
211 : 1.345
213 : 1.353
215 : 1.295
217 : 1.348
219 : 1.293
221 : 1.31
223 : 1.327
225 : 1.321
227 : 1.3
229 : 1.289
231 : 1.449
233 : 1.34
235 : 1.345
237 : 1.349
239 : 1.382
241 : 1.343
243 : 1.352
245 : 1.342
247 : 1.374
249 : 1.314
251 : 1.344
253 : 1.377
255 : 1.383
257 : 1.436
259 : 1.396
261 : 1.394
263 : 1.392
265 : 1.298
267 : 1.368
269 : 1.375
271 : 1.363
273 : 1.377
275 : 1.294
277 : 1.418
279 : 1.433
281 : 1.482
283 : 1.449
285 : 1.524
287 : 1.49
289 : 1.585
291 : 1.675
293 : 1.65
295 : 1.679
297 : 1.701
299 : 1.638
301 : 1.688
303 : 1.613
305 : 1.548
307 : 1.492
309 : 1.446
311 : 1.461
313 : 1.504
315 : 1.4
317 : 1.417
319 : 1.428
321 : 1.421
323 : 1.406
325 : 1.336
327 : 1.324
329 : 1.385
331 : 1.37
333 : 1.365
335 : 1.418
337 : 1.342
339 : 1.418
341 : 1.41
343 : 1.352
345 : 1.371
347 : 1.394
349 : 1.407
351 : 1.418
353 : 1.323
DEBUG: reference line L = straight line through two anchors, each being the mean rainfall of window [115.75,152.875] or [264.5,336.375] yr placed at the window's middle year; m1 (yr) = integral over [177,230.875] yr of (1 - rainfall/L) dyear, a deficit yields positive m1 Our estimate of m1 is 3.5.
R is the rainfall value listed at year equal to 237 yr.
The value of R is 1.349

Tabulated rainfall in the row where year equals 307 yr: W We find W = 1.492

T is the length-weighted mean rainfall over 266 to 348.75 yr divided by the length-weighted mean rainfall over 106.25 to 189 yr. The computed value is 1.04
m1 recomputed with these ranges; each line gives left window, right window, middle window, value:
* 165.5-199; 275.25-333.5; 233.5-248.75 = 0.8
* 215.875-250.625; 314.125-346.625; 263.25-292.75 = -1.8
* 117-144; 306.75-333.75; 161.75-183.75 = 0.5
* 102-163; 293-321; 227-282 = 4.9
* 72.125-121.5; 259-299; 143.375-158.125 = 0.2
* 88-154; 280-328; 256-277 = 1.7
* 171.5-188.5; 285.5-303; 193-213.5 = 1.1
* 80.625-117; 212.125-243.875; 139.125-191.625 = -0.4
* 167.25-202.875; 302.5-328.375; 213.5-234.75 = 0.9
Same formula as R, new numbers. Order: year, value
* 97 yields 1.448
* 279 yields 1.433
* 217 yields 1.348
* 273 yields 1.377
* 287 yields 1.49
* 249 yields 1.314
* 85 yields 1.346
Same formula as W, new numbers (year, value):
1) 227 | 1.3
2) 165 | 1.399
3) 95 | 1.463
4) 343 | 1.352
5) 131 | 1.35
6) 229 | 1.289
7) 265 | 1.298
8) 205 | 1.284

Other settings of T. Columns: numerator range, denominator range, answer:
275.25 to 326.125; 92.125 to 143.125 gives 1.06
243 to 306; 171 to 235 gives 1.09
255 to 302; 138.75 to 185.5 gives 1.06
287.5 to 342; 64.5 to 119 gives 1.04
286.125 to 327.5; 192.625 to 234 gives 1.14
